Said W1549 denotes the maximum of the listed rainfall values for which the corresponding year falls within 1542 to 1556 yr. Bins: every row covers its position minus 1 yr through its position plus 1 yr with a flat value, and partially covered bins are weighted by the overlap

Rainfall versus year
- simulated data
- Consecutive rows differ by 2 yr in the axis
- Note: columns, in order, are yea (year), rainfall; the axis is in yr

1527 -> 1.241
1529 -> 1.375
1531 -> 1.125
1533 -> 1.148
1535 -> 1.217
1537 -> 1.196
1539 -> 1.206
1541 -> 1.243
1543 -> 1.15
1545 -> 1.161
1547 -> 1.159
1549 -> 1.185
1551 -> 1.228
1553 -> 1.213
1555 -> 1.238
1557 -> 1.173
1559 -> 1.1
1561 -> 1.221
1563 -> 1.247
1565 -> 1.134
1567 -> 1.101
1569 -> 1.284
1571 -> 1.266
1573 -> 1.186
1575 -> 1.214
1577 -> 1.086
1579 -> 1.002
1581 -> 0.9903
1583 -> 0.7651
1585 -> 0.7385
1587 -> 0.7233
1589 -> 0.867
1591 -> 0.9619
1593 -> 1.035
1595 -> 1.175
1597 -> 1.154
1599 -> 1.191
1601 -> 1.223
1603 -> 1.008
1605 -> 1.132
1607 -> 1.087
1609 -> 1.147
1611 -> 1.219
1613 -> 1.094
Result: 1.238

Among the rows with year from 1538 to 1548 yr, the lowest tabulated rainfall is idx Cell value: 1.15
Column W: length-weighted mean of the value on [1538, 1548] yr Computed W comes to 1.18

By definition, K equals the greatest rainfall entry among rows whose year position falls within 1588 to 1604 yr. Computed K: 1.223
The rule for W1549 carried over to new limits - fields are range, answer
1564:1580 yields 1.284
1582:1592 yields 0.9619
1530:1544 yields 1.243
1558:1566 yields 1.247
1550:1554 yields 1.228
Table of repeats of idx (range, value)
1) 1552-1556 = 1.213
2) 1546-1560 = 1.1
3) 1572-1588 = 0.7233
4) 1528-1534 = 1.125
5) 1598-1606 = 1.008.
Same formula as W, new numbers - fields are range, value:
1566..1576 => 1.21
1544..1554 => 1.19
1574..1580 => 1.1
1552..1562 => 1.19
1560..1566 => 1.2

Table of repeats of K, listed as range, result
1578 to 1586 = 1.002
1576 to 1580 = 1.086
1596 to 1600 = 1.191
